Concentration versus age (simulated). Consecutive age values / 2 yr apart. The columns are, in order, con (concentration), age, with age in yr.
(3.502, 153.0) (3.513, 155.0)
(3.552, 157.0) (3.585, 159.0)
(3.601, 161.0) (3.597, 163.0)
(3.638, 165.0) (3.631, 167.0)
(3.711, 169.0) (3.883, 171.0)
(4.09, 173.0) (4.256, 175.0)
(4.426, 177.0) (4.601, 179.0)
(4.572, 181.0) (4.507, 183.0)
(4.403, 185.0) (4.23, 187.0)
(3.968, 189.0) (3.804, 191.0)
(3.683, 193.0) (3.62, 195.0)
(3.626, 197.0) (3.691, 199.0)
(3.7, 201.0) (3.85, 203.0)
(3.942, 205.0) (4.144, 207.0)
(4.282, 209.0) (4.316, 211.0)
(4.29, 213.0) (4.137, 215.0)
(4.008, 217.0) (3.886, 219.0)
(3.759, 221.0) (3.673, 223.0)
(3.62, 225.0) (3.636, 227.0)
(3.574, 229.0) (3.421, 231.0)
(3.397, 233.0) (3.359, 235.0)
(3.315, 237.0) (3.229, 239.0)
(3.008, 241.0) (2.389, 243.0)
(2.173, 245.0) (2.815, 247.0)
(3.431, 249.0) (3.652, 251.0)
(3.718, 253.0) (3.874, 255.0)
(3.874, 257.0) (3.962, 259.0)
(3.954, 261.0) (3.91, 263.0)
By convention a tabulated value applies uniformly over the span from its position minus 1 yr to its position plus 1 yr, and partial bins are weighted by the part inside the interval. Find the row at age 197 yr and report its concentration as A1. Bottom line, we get 3.626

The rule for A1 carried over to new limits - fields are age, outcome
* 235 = 3.359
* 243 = 2.389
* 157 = 3.552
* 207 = 4.144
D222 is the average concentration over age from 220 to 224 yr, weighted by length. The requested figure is 3.72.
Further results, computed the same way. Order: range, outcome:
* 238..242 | 3.12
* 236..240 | 3.27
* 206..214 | 4.26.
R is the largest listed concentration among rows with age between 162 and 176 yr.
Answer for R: 4.256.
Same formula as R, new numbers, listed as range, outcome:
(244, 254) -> 3.718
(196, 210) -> 4.282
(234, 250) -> 3.431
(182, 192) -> 4.507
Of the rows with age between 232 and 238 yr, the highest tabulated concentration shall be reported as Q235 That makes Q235 3.397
